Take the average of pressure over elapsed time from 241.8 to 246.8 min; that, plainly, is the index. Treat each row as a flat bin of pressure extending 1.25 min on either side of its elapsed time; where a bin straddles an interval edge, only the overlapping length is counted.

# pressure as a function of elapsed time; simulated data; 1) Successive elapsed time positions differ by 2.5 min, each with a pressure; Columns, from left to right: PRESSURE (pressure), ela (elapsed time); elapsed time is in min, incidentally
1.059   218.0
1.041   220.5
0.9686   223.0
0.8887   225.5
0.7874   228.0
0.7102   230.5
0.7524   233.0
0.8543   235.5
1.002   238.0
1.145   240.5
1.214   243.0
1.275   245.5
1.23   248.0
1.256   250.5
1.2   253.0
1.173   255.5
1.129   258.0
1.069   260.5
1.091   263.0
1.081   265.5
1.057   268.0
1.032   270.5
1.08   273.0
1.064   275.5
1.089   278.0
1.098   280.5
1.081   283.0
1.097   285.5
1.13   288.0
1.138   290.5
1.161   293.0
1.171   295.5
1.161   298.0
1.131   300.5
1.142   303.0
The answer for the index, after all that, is 1.24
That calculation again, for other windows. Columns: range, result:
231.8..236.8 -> 0.806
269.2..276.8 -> 1.06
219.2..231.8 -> 0.879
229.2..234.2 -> 0.732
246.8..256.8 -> 1.21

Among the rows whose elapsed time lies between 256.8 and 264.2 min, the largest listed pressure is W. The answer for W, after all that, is 1.129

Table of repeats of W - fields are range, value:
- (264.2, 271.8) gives 1.081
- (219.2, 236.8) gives 1.041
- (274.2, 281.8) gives 1.098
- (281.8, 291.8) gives 1.138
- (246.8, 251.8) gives 1.256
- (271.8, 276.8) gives 1.08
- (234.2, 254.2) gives 1.275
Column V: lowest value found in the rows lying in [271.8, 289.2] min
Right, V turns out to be 1.064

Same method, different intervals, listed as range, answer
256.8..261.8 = 1.069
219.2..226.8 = 0.8887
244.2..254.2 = 1.2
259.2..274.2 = 1.032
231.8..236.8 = 0.7524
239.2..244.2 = 1.145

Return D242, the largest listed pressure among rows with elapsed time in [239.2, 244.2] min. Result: 1.214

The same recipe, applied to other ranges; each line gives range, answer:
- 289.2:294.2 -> 1.161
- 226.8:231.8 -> 0.7874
